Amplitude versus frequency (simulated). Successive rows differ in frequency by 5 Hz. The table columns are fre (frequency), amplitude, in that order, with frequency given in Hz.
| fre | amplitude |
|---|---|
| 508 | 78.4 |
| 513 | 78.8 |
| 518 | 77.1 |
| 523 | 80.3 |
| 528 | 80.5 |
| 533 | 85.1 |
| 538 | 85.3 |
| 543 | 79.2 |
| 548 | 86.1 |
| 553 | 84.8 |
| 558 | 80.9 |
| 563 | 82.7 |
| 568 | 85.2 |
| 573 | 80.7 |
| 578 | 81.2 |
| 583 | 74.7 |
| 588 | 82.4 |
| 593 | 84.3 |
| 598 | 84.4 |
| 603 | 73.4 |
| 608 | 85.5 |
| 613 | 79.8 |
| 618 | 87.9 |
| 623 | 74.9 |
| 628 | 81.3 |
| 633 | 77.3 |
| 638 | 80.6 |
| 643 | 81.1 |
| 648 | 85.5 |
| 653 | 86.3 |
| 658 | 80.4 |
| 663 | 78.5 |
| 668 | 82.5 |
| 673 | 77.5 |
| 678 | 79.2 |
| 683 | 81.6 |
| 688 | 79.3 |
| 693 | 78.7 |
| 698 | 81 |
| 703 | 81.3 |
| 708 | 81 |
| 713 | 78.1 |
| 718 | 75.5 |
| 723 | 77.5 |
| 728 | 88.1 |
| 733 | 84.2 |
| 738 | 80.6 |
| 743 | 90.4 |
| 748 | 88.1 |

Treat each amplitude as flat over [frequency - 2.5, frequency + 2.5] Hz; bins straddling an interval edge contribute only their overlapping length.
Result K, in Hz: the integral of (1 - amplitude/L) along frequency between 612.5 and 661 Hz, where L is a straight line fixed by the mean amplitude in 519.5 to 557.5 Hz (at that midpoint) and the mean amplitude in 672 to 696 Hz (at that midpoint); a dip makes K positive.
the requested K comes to -0.6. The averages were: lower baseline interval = 82.8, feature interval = 81.5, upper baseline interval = 79.4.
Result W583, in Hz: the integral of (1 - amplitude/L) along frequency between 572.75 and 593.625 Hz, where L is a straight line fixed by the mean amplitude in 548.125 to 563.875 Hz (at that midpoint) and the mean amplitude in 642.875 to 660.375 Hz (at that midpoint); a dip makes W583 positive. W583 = 0.8 Hz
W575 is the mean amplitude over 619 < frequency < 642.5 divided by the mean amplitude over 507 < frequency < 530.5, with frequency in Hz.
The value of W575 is 1.00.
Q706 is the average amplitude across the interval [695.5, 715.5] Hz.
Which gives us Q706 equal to 80.3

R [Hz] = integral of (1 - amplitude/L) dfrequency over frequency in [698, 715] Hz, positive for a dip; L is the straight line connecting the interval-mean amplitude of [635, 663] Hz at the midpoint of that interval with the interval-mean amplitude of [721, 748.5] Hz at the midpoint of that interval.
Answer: 0.73 Hz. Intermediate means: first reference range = 82.3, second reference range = 84.7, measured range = 80.3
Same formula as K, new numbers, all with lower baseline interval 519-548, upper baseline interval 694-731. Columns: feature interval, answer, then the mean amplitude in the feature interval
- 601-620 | -0.1 Hz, 81.7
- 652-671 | -0.1 Hz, 81.5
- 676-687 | 0.0 Hz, 80.3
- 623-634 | 0.4 Hz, 78.6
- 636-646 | 0.0 Hz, 81.1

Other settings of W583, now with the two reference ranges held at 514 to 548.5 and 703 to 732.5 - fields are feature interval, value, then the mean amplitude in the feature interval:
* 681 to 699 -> 0.1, 80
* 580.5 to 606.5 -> 0.4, 80.1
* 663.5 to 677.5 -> 0.2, 79.7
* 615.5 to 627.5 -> -0.1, 81.4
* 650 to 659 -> -0.4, 84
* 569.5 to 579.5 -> 0.0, 81.3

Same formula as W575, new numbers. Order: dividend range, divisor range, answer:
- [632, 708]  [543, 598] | 0.98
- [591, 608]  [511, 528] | 1.03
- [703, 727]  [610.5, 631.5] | 0.98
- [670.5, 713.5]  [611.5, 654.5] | 0.98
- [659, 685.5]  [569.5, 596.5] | 0.99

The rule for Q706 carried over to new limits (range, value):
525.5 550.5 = 83.2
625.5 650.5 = 81.2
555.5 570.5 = 82.9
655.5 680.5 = 79.6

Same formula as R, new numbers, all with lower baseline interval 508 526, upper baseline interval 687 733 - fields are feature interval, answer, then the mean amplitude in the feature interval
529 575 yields -2.5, 83.3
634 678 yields -0.8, 81.3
